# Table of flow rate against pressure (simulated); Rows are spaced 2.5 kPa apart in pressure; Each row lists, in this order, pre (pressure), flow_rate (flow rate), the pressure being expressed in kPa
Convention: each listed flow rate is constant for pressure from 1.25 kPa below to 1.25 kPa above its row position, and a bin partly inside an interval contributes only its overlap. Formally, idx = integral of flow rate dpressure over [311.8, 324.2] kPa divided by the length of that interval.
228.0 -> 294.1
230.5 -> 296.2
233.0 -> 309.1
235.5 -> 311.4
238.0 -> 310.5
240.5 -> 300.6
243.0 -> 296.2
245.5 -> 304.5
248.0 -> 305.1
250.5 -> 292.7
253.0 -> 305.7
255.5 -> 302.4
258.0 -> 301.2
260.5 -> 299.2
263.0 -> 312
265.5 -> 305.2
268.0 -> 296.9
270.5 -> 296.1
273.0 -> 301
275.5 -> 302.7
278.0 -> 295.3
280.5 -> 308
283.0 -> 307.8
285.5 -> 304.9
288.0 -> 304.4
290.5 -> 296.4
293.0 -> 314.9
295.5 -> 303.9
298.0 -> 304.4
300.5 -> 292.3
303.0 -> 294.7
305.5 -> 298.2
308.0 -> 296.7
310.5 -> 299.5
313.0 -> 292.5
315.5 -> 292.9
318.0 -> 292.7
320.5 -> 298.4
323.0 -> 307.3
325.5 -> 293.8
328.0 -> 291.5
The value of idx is 297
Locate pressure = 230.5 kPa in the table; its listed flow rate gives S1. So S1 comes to 296.2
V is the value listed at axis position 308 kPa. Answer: 296.7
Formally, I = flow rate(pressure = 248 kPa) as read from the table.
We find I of 305.1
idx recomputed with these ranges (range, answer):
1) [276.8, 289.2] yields 304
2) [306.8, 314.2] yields 296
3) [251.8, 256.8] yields 304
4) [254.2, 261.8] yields 301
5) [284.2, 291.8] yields 302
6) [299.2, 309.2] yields 296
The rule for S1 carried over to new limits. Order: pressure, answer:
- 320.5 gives 298.4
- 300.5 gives 292.3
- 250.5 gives 292.7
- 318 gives 292.7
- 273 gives 301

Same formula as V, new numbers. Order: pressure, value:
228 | 294.1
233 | 309.1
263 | 312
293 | 314.9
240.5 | 300.6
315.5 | 292.9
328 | 291.5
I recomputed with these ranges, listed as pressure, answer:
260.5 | 299.2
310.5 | 299.5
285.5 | 304.9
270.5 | 296.1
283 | 307.8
